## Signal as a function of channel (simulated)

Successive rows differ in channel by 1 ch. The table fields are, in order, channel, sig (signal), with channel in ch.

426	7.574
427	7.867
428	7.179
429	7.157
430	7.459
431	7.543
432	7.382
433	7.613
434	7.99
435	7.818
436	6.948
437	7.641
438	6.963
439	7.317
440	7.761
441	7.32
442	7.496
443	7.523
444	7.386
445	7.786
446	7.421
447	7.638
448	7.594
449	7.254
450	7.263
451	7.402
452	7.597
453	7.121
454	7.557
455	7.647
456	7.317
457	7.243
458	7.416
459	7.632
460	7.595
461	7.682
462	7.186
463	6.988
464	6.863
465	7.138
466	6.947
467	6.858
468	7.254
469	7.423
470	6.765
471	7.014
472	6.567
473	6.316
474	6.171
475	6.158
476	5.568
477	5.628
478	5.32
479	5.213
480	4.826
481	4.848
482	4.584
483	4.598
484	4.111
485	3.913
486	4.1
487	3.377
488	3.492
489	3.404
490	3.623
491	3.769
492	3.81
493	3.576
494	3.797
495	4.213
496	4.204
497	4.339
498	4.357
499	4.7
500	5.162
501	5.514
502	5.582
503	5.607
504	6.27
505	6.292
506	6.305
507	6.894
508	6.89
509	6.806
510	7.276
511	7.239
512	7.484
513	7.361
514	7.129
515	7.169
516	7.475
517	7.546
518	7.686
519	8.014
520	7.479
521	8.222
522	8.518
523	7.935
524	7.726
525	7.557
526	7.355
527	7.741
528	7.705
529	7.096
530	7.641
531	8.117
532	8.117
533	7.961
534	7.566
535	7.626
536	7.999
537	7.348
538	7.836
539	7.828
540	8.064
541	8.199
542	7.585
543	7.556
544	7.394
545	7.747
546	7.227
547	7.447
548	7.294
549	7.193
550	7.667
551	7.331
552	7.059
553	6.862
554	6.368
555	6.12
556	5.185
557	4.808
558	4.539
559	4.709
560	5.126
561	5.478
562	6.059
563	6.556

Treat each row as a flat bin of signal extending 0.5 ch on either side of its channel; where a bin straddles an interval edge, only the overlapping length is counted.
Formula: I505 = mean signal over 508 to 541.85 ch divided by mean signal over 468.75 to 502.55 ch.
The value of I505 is 1.57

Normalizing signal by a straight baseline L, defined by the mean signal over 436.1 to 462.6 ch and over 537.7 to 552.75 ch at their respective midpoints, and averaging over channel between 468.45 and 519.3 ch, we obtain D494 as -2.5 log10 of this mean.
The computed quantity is 0.32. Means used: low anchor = 7.44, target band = 5.59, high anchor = 7.55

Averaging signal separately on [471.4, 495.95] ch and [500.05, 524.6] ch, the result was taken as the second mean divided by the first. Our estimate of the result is 1.53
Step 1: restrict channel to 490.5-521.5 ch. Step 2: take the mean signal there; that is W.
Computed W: 6.07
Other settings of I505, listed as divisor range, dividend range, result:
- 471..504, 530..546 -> 1.63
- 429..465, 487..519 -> 0.76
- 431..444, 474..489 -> 0.63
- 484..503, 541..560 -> 1.59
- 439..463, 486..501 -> 0.54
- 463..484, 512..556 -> 1.24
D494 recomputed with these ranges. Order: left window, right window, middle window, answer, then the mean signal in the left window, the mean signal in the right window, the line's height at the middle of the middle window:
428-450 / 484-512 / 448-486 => -0.03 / 7.47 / 5.01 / 6.3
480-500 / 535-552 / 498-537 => -0.21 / 4.09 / 7.59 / 5.89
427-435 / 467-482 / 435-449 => -0.05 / 7.52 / 6.05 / 7.15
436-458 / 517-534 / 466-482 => 0.23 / 7.43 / 7.79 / 7.55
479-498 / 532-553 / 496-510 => -0.14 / 4.07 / 7.59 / 5.02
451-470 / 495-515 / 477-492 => 0.48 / 7.29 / 6.06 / 6.62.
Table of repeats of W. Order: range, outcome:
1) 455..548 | 6.49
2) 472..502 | 4.63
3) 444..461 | 7.47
